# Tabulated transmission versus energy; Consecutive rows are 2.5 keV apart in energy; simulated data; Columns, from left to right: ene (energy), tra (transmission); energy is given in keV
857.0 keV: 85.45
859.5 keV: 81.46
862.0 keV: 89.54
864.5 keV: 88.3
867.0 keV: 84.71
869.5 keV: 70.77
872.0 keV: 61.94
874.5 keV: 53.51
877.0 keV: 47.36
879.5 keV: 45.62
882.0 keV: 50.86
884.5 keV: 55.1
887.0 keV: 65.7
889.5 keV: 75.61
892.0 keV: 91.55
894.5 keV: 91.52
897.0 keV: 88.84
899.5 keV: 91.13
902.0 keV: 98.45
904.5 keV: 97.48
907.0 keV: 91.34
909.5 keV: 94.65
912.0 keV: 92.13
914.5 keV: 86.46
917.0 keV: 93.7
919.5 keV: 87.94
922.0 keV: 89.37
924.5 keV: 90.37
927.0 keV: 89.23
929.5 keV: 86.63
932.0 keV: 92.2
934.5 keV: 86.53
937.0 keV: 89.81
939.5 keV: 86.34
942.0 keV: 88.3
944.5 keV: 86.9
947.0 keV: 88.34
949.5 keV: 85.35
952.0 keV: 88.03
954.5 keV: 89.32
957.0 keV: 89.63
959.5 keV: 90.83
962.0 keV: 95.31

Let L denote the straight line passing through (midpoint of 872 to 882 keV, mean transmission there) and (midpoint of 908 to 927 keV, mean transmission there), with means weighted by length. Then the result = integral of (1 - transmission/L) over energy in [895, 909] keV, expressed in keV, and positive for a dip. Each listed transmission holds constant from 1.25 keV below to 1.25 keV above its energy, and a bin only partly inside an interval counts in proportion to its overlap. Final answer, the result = -3.4 keV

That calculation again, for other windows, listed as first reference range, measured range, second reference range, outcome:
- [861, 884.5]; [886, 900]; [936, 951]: -2.44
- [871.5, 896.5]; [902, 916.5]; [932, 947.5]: -3.44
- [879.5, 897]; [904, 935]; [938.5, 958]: -4.24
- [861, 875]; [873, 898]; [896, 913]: 5.49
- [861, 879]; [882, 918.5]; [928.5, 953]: -3.70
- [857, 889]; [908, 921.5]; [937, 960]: -2.08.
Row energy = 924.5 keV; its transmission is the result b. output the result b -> 90.37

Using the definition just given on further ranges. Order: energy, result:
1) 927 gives 89.23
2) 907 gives 91.34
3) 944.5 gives 86.9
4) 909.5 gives 94.65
